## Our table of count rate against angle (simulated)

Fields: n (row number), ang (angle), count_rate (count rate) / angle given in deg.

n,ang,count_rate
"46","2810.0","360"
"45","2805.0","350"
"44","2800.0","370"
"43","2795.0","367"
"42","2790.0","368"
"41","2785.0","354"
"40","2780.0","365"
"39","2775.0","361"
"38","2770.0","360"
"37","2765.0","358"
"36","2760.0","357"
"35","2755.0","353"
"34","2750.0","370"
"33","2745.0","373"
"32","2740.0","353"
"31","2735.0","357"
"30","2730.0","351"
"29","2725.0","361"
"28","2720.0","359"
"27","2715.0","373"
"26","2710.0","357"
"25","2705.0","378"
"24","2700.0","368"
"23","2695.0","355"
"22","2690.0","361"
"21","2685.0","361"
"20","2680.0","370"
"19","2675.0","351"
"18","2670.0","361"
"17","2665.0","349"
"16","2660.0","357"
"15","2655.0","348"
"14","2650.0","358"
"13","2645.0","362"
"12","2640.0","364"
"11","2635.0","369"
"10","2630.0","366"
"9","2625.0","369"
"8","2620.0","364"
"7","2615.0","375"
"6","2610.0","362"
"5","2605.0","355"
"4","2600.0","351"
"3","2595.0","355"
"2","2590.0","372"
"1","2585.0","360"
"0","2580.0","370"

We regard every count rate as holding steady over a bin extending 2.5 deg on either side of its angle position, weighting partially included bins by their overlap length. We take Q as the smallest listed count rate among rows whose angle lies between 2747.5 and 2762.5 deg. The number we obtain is 353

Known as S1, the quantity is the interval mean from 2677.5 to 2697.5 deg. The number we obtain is 362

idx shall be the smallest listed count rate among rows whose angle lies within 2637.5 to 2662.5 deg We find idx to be 348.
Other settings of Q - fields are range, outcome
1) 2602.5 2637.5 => 355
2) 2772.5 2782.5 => 361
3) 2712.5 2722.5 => 359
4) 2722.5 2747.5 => 351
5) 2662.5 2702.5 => 349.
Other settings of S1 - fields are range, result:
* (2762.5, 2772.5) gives 359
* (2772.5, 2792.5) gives 362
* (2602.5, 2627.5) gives 365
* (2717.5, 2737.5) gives 357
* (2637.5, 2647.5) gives 363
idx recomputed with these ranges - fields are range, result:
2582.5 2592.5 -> 360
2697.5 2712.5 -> 357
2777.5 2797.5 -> 354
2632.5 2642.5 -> 364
